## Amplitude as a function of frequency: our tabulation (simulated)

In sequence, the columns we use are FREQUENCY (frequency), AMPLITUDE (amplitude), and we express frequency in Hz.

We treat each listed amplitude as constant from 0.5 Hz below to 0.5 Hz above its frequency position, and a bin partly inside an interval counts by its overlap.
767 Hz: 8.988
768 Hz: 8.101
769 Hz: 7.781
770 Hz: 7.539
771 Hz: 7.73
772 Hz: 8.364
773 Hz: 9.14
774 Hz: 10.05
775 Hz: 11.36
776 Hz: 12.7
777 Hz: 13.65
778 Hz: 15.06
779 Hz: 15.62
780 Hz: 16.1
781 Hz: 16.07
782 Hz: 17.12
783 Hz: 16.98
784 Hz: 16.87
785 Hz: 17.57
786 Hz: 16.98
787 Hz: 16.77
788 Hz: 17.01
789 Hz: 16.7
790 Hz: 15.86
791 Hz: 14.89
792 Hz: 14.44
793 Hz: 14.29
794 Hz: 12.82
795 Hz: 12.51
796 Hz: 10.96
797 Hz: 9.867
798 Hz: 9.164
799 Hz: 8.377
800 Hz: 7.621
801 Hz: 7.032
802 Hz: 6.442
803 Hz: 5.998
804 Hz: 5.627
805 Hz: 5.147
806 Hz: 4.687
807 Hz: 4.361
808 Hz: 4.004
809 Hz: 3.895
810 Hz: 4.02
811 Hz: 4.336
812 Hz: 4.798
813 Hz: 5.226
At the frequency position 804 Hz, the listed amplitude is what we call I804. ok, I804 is 5.627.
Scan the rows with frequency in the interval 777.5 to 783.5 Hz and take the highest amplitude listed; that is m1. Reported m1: 17.12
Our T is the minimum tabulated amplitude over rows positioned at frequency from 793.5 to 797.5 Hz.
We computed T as 9.867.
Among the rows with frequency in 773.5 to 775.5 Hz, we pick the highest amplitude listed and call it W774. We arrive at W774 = 11.36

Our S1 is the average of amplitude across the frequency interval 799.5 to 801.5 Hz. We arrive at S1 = 7.33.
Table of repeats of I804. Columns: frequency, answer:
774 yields 10.05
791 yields 14.89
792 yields 14.44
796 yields 10.96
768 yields 8.101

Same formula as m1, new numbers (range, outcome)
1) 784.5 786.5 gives 17.57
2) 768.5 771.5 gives 7.781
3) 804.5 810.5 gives 5.147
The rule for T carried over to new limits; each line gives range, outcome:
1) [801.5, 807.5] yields 4.361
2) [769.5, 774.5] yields 7.539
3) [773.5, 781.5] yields 10.05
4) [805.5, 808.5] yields 4.004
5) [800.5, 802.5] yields 6.442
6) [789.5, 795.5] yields 12.51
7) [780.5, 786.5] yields 16.07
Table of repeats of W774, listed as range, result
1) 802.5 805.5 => 5.998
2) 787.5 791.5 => 17.01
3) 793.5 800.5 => 12.82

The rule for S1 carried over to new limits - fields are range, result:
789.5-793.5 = 14.9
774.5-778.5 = 13.2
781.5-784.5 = 17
